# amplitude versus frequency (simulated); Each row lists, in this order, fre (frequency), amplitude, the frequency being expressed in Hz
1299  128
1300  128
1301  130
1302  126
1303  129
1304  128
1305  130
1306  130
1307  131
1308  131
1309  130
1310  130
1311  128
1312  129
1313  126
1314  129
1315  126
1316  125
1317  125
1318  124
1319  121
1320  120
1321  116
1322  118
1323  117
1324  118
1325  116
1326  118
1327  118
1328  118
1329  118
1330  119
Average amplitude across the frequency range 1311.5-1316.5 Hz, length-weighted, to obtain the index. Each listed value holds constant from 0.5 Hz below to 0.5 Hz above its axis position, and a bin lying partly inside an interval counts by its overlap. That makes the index 127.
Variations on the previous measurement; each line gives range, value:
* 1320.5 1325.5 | 117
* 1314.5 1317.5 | 125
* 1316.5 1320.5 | 122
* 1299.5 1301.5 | 129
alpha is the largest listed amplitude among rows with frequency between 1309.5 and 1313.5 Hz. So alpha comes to 130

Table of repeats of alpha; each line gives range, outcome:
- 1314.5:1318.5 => 126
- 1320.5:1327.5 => 118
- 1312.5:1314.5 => 129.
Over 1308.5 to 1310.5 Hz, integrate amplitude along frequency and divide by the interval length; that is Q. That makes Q 130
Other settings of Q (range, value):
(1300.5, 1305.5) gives 129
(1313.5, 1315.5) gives 128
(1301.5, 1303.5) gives 128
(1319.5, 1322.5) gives 118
